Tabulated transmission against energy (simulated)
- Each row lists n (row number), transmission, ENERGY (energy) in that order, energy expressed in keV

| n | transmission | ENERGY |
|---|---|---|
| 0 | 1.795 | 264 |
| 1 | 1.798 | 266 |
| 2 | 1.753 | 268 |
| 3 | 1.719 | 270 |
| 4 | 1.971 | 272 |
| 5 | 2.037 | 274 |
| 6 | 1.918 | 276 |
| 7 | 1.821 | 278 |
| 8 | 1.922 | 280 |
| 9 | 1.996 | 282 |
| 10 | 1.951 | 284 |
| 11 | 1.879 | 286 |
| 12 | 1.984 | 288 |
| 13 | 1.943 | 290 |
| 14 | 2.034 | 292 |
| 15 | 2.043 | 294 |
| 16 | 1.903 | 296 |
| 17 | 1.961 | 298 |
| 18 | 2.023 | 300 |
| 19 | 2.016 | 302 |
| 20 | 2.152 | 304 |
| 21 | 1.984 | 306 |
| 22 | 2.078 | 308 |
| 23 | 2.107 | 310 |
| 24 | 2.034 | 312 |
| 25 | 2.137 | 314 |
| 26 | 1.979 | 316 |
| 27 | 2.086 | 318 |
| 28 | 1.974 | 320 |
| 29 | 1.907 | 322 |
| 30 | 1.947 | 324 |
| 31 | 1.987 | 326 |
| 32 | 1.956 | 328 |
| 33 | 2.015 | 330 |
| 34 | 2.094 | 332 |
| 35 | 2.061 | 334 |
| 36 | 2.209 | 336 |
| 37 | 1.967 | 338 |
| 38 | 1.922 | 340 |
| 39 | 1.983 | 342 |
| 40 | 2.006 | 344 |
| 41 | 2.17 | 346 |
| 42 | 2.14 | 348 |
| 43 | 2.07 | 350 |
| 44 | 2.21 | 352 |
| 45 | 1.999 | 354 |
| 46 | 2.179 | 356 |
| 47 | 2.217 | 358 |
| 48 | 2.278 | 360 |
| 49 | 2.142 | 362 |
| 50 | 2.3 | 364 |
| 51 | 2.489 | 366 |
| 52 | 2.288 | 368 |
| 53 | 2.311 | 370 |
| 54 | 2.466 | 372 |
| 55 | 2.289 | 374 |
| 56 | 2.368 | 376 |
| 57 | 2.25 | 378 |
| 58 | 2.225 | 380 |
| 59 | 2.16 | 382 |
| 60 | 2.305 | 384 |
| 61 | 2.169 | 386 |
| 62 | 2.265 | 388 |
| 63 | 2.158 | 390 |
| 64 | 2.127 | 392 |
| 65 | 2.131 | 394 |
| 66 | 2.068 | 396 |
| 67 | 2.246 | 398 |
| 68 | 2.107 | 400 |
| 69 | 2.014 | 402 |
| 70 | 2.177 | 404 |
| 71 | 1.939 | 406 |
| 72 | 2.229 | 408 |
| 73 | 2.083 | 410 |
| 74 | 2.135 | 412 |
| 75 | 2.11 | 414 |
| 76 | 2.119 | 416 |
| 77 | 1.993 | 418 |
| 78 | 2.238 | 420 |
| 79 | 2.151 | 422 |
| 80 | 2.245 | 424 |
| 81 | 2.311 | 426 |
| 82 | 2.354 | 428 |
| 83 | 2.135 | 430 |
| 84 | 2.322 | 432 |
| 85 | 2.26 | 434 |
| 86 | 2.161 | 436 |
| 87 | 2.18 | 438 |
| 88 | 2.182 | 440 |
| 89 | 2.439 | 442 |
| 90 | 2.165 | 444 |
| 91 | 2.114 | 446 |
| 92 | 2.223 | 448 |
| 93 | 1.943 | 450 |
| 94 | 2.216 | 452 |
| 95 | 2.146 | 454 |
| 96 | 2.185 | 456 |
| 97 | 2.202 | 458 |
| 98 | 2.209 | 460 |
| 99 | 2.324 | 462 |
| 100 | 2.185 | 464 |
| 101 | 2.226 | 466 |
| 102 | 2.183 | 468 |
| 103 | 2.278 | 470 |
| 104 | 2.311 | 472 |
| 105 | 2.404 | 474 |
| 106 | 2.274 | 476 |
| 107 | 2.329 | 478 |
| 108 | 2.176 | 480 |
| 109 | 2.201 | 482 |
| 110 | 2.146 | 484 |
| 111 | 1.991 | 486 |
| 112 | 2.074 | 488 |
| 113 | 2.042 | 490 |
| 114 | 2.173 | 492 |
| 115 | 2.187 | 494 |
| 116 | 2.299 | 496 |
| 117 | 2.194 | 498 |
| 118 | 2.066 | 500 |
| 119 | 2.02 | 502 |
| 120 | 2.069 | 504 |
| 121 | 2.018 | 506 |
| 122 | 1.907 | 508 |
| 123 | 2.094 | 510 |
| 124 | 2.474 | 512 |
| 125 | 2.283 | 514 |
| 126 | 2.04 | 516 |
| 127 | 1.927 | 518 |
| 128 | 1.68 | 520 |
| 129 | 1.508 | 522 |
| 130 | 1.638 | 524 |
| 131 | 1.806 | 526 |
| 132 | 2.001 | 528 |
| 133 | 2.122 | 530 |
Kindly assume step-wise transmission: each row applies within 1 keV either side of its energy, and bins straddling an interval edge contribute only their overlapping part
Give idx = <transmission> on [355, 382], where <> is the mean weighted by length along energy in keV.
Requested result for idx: 2.29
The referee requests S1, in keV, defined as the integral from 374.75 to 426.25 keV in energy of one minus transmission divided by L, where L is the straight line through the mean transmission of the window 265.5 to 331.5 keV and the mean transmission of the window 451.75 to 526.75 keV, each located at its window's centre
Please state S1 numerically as -2.9 keV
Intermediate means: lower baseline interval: 1.97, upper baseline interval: 2.12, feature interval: 2.16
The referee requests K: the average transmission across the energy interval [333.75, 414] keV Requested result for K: 2.17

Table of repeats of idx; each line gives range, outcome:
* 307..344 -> 2.02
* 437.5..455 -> 2.18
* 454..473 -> 2.23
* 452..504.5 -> 2.19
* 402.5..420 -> 2.1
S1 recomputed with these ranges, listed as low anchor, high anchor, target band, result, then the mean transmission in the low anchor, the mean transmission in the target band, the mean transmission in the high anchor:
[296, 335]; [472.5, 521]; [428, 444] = -1.1 keV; 2.02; 2.24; 2.13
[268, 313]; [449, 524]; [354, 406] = -4.5 keV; 1.97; 2.22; 2.13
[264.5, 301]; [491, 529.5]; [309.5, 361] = -3.1 keV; 1.92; 2.06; 2.02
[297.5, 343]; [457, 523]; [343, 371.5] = -2.1 keV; 2.03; 2.2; 2.14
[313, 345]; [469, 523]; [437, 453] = -0.7 keV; 2.01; 2.18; 2.12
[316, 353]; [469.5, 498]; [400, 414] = 0.1 keV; 2.04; 2.1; 2.2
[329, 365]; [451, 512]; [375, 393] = -0.8 keV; 2.11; 2.23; 2.18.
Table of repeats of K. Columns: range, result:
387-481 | 2.19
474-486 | 2.22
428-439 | 2.22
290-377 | 2.1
